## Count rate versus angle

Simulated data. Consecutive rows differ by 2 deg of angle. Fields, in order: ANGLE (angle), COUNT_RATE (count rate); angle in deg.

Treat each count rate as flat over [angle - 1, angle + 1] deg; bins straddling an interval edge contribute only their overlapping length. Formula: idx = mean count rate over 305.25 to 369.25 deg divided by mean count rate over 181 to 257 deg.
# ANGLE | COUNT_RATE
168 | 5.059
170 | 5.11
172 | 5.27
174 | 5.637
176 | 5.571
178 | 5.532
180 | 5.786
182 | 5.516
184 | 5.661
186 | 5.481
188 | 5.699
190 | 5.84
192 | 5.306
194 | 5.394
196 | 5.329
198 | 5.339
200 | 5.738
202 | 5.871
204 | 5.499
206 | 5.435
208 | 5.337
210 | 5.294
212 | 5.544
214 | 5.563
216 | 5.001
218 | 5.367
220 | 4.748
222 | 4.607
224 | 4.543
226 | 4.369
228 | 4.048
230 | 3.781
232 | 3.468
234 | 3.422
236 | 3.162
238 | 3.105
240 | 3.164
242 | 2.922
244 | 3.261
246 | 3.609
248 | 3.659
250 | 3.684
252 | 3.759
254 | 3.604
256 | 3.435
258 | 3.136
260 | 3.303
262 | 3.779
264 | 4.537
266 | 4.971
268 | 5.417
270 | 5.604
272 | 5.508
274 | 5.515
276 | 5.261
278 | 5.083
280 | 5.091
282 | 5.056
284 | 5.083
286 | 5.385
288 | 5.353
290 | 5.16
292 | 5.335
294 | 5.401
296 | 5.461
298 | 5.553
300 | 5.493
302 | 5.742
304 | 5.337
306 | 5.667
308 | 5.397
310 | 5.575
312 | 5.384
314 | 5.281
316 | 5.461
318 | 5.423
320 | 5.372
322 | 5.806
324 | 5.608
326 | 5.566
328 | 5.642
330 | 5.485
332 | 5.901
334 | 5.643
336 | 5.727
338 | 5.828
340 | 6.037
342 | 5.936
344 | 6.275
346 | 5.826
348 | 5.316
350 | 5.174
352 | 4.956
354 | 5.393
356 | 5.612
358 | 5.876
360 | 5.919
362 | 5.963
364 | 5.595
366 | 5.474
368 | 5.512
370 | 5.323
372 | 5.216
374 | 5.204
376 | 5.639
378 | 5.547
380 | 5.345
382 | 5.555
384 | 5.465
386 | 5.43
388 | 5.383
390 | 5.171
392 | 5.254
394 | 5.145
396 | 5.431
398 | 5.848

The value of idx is 1.2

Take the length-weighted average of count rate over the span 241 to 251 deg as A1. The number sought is 3.43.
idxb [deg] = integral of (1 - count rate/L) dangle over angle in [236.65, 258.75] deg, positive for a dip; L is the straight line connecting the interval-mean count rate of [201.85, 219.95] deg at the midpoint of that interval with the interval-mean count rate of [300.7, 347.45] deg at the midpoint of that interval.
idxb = 8.4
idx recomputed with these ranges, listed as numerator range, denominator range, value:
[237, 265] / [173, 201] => 0.63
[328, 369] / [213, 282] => 1.34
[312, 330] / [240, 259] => 1.60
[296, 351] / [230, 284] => 1.36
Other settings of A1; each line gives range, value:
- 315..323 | 5.52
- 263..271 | 5.13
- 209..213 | 5.42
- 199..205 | 5.7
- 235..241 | 3.14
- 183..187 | 5.57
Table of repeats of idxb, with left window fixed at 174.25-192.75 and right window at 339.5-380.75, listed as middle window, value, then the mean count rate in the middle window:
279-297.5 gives 1.1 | 5.27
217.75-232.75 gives 3.4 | 4.33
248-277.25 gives 6.4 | 4.37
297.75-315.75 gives 0.3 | 5.49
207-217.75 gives 0.5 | 5.35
